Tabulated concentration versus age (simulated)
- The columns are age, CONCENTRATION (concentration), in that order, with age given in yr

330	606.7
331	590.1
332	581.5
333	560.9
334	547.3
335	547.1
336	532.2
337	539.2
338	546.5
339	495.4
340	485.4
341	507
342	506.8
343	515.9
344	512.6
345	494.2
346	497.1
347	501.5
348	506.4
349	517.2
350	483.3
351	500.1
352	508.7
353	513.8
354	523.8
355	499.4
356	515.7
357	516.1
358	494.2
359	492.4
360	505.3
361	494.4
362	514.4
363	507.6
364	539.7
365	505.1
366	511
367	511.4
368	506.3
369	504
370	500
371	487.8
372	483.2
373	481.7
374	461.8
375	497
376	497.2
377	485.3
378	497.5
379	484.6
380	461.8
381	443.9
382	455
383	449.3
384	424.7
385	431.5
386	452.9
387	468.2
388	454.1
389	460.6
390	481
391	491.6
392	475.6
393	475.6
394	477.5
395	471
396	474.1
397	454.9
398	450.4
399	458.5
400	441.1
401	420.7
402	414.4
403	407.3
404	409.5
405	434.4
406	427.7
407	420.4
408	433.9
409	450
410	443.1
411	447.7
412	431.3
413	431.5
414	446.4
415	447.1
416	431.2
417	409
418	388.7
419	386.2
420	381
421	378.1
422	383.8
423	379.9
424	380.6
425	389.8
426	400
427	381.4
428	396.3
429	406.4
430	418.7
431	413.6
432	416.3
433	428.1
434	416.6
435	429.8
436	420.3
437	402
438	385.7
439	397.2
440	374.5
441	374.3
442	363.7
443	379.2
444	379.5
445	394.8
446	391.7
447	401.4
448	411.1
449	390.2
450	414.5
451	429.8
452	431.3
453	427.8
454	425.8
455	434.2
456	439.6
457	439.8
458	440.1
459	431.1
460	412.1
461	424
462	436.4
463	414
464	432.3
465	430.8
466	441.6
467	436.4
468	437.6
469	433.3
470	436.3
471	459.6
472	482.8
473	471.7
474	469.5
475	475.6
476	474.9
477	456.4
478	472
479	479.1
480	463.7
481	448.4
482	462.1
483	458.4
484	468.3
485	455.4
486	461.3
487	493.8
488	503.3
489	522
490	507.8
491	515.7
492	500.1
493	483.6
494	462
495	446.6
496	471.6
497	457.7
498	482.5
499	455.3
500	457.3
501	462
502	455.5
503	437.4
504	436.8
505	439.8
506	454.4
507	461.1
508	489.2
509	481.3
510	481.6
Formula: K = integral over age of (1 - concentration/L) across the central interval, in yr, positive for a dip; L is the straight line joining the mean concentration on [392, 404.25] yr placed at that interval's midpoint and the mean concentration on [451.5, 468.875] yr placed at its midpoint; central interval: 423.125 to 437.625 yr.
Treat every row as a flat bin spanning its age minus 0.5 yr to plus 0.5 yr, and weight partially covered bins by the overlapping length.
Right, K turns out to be 1.1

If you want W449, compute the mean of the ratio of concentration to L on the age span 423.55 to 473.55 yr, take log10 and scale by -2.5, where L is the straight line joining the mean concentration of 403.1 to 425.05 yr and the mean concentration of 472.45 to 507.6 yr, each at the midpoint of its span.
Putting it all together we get 0.06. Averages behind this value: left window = 415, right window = 469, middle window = 416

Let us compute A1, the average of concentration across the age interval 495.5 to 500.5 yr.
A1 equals 465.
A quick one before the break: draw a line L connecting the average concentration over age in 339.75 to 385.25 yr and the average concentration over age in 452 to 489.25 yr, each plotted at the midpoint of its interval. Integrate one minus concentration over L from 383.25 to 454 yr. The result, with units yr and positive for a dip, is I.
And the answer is 7.7 yr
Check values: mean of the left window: 495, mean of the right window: 452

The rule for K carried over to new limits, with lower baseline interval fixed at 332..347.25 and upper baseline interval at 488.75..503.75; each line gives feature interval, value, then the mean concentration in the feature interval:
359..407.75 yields 3.7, 470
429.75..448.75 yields 3.5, 400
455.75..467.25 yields 1.3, 431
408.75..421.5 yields 2.0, 420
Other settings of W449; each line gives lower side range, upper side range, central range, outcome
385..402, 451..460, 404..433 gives 0.09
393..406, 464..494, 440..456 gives 0.14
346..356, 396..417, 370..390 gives 0.00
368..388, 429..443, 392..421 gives 0.01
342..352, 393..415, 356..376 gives -0.04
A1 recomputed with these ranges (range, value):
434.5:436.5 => 425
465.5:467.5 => 439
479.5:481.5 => 456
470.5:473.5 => 471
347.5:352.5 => 503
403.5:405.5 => 422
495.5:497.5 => 465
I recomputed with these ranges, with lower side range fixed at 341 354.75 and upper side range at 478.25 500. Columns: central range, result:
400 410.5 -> 1.42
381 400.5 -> 1.45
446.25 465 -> 2.29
